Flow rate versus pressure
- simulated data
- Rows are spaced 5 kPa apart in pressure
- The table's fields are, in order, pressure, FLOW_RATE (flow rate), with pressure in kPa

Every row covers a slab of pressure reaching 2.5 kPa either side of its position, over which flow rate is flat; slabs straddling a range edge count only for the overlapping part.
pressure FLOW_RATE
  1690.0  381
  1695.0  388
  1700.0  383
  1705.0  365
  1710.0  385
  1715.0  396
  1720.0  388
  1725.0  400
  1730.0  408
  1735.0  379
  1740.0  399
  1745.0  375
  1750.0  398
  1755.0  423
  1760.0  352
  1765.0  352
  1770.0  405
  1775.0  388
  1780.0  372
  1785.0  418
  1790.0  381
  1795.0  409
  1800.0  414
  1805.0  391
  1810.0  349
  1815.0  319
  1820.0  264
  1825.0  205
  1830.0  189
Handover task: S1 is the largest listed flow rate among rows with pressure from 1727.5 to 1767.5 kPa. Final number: 423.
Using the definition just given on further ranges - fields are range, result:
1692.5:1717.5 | 396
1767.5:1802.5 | 418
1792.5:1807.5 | 414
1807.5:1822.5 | 349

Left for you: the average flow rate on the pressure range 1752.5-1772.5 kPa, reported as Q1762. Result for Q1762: 383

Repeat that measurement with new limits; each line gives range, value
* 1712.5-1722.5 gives 392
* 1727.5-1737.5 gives 394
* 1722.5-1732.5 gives 404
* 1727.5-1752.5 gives 392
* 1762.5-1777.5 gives 382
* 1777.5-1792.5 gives 390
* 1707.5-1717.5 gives 390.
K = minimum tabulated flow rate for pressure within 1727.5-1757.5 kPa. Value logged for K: 375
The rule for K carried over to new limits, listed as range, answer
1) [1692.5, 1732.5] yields 365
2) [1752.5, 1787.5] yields 352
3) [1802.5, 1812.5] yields 349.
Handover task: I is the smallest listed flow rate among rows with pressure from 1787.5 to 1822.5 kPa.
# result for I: 264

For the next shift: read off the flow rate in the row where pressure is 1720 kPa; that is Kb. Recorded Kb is 388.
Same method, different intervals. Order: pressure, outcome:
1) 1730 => 408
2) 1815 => 319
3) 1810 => 349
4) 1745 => 375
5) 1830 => 189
